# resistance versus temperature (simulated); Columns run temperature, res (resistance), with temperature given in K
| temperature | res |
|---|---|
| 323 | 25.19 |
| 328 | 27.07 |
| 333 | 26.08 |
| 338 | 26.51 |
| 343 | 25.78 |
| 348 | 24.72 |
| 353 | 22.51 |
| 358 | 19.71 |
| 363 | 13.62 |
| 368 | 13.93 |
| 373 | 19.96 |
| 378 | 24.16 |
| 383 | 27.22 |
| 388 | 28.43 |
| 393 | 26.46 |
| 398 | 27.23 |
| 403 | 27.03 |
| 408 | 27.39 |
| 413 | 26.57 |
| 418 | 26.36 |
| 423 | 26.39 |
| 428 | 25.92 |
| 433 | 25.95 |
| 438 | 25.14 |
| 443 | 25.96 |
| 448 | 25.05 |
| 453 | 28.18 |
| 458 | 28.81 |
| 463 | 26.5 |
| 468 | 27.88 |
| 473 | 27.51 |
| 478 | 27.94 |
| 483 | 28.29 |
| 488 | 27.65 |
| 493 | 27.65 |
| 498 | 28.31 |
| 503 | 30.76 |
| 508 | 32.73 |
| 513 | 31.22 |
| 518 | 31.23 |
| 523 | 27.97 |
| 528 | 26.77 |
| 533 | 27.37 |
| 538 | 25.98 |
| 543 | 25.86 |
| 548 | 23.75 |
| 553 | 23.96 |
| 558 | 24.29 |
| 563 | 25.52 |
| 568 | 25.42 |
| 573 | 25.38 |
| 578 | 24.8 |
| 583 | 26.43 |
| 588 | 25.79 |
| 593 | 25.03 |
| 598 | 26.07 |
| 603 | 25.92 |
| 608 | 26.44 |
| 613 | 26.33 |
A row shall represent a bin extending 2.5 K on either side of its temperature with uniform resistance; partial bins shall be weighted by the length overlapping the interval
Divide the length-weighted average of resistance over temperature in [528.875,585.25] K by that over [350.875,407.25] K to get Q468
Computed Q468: 1.11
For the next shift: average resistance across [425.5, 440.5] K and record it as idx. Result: 25.7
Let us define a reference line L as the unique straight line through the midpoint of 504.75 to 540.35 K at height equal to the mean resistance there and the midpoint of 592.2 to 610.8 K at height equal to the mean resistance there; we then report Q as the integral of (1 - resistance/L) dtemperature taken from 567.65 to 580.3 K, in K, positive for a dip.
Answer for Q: 0.9 K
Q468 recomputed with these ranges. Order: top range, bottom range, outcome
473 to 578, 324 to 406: 1.15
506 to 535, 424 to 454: 1.14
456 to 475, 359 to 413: 1.17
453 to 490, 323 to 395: 1.19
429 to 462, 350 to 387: 1.29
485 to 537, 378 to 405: 1.08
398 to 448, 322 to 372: 1.18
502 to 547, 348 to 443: 1.18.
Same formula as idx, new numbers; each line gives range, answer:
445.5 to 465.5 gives 27.1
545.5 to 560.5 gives 24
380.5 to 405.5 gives 27.3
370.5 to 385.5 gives 23.8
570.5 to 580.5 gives 25.1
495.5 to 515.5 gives 30.8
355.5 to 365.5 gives 16.7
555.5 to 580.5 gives 25.1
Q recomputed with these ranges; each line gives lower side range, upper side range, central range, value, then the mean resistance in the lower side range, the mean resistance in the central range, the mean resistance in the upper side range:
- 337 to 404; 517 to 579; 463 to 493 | -3.45 K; 23.2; 27.7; 25.9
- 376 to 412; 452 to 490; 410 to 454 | 1.98 K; 26.9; 26.1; 27.8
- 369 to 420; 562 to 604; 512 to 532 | -2.64 K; 25.7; 29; 25.6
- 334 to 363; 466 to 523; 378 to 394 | -1.50 K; 23.1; 27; 29.2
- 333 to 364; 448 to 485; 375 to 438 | -3.18 K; 22.9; 26.5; 27.7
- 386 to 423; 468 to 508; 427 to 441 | 0.96 K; 27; 25.7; 28.6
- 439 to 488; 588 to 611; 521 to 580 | 1.81 K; 27.3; 25.6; 25.9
